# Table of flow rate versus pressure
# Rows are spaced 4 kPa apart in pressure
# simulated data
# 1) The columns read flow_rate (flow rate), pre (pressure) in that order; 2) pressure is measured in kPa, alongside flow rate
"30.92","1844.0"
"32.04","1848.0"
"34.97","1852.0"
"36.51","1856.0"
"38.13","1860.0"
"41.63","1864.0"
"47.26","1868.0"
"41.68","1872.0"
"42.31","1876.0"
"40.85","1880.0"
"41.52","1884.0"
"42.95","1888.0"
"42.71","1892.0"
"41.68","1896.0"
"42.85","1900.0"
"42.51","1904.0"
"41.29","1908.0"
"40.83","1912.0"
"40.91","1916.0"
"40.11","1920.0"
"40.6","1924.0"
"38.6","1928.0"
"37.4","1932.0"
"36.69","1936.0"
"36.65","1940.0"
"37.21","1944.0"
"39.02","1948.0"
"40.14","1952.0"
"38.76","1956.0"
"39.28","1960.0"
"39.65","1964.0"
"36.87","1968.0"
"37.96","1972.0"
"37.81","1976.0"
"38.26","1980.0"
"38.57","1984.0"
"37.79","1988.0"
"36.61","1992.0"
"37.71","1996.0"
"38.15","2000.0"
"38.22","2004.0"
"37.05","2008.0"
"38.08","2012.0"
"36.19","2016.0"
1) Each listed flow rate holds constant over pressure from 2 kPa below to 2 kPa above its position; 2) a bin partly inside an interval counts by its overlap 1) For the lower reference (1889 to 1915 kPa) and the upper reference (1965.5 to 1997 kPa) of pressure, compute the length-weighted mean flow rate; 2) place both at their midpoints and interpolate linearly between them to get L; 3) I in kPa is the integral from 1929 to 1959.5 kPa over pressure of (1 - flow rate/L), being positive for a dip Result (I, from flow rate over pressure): 1.3 kPa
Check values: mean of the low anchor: 42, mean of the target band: 38.1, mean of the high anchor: 37.7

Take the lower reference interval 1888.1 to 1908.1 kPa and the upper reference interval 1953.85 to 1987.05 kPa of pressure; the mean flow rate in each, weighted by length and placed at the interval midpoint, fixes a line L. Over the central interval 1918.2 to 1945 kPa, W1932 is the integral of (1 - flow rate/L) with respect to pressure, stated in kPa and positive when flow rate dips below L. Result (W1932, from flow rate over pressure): 1.5 kPa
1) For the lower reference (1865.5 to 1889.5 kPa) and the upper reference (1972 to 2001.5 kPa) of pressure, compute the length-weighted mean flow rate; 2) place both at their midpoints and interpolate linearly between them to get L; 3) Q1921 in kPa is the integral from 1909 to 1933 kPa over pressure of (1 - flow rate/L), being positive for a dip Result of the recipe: 0.5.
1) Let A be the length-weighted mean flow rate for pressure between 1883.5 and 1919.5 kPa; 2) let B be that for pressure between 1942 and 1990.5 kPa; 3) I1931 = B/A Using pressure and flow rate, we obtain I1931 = 0.92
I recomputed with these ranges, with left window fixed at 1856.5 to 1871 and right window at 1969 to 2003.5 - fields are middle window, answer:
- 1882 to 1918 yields -1.21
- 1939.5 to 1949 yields 0.37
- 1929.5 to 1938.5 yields 0.54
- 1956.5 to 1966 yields -0.18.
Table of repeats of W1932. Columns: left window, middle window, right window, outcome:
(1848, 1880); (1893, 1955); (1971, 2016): -1.4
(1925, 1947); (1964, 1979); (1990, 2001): -0.2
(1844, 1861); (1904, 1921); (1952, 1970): -1.9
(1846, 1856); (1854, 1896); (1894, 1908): -4.0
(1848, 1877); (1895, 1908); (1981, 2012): -1.0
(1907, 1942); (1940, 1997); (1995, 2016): 0.2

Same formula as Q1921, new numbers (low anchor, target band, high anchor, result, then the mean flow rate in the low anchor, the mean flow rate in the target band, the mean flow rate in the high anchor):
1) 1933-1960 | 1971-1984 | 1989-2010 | -0.1 kPa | 38.1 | 38.1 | 37.6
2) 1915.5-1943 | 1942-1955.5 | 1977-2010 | -0.2 kPa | 38.5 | 38.8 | 37.8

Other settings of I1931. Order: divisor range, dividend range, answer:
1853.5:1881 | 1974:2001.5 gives 0.92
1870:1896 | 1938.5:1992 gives 0.91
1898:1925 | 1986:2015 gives 0.91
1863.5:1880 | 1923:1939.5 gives 0.88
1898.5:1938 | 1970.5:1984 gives 0.95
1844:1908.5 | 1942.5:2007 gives 0.95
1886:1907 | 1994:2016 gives 0.89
